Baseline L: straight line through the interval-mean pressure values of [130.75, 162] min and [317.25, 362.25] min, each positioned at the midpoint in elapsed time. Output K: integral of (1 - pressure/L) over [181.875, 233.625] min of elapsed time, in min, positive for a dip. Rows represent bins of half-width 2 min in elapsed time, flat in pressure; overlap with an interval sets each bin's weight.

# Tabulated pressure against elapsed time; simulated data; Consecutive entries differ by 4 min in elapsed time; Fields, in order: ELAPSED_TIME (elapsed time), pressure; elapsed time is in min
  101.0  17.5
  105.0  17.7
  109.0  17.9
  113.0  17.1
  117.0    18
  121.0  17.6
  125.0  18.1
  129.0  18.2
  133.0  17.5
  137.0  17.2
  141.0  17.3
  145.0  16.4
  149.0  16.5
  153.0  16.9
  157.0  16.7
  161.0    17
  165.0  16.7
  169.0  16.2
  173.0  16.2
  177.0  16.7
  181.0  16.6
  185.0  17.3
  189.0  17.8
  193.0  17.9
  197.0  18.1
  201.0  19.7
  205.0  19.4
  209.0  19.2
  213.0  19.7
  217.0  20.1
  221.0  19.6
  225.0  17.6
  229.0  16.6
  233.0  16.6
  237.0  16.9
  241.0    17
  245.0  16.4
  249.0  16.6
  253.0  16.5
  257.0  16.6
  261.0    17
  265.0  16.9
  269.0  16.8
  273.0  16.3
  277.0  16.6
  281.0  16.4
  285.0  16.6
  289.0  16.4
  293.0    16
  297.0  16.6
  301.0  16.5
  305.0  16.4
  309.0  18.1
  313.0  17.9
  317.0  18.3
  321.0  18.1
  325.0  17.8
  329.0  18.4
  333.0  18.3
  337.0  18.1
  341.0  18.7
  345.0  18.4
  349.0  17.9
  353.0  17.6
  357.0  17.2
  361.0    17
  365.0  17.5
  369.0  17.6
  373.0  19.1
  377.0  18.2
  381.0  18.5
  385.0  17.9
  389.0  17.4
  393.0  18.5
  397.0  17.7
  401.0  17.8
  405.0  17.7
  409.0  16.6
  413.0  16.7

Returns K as -3.5 min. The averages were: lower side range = 16.9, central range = 18.4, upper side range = 18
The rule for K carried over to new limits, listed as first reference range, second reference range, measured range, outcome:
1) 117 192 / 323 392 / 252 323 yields 3.1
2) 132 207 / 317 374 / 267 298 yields 2.2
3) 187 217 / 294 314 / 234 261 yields 2.1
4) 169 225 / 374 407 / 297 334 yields 0.8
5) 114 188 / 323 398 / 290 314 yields 1.2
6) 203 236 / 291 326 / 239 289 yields 3.6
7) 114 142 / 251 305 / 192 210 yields -1.8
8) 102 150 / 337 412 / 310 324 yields -0.3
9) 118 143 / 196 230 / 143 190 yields 3.9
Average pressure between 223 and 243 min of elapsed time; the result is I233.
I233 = 16.9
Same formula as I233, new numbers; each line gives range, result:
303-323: 17.8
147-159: 16.7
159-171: 16.6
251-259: 16.6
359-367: 17.2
